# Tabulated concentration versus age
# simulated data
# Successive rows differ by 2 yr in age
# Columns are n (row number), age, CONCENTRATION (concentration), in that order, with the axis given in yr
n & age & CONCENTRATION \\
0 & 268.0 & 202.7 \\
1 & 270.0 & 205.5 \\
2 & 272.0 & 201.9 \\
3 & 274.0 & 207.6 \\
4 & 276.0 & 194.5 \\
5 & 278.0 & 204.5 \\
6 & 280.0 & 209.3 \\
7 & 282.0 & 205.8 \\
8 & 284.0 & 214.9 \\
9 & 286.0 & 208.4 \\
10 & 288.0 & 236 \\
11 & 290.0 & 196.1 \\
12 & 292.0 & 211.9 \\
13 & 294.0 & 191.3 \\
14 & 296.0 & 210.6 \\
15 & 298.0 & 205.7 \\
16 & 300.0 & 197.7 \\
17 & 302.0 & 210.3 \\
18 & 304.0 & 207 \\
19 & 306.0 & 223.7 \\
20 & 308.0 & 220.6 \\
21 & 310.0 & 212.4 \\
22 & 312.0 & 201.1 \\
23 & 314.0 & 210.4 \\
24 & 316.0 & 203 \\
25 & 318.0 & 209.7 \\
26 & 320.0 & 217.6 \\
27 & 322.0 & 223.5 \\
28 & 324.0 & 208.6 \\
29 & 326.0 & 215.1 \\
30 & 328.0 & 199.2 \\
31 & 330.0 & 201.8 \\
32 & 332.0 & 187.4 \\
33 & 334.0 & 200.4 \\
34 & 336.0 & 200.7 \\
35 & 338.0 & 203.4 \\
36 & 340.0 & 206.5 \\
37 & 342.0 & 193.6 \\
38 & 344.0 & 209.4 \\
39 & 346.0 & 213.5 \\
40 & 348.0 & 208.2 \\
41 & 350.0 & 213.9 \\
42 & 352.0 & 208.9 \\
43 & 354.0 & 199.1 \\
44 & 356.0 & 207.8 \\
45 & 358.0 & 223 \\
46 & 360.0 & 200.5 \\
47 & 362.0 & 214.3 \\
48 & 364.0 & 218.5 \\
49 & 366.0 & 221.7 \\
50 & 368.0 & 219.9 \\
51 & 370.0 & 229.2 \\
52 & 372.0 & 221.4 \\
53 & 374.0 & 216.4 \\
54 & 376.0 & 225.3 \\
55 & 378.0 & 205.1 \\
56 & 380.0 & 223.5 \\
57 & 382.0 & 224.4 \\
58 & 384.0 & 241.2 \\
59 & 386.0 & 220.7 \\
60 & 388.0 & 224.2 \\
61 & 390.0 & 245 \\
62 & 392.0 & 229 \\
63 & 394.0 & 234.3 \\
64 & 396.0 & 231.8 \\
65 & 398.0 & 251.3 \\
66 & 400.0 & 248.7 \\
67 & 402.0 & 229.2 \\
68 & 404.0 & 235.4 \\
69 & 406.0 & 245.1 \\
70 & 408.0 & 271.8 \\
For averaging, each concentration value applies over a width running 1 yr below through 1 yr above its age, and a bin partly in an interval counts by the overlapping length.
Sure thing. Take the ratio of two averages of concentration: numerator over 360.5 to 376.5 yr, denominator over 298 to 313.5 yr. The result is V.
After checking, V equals 1.05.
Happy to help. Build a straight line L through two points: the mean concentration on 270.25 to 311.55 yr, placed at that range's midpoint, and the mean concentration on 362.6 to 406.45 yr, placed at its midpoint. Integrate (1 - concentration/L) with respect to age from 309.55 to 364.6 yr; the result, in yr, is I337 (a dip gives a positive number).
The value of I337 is 2.77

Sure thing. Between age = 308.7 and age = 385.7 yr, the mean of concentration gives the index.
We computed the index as 212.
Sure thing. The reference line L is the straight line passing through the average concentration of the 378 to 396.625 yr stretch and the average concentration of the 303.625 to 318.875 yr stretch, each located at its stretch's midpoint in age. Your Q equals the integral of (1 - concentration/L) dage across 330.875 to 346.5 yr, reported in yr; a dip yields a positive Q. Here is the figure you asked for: 1.2 yr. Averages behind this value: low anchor 211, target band 201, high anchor 229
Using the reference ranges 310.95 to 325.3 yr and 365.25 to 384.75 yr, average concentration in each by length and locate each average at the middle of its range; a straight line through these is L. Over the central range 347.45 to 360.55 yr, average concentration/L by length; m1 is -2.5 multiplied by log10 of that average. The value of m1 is 0.046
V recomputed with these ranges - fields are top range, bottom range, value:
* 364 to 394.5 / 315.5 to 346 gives 1.09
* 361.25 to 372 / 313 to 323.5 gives 1.04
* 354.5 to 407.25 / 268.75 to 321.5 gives 1.09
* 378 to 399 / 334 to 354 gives 1.12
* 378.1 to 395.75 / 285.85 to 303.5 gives 1.10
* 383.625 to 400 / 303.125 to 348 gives 1.13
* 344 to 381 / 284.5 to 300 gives 1.03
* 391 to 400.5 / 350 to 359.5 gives 1.14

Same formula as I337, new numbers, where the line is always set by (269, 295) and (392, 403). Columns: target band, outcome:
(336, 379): 2.88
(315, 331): 0.59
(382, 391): 0.13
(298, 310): 0.08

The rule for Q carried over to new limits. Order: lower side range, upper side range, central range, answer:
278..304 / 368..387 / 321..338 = 0.80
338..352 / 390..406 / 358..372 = 0.06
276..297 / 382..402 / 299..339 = 1.62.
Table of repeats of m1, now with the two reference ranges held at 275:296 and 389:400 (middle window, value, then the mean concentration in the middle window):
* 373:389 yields 0.06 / 223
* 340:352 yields 0.09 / 208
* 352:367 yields 0.08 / 212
